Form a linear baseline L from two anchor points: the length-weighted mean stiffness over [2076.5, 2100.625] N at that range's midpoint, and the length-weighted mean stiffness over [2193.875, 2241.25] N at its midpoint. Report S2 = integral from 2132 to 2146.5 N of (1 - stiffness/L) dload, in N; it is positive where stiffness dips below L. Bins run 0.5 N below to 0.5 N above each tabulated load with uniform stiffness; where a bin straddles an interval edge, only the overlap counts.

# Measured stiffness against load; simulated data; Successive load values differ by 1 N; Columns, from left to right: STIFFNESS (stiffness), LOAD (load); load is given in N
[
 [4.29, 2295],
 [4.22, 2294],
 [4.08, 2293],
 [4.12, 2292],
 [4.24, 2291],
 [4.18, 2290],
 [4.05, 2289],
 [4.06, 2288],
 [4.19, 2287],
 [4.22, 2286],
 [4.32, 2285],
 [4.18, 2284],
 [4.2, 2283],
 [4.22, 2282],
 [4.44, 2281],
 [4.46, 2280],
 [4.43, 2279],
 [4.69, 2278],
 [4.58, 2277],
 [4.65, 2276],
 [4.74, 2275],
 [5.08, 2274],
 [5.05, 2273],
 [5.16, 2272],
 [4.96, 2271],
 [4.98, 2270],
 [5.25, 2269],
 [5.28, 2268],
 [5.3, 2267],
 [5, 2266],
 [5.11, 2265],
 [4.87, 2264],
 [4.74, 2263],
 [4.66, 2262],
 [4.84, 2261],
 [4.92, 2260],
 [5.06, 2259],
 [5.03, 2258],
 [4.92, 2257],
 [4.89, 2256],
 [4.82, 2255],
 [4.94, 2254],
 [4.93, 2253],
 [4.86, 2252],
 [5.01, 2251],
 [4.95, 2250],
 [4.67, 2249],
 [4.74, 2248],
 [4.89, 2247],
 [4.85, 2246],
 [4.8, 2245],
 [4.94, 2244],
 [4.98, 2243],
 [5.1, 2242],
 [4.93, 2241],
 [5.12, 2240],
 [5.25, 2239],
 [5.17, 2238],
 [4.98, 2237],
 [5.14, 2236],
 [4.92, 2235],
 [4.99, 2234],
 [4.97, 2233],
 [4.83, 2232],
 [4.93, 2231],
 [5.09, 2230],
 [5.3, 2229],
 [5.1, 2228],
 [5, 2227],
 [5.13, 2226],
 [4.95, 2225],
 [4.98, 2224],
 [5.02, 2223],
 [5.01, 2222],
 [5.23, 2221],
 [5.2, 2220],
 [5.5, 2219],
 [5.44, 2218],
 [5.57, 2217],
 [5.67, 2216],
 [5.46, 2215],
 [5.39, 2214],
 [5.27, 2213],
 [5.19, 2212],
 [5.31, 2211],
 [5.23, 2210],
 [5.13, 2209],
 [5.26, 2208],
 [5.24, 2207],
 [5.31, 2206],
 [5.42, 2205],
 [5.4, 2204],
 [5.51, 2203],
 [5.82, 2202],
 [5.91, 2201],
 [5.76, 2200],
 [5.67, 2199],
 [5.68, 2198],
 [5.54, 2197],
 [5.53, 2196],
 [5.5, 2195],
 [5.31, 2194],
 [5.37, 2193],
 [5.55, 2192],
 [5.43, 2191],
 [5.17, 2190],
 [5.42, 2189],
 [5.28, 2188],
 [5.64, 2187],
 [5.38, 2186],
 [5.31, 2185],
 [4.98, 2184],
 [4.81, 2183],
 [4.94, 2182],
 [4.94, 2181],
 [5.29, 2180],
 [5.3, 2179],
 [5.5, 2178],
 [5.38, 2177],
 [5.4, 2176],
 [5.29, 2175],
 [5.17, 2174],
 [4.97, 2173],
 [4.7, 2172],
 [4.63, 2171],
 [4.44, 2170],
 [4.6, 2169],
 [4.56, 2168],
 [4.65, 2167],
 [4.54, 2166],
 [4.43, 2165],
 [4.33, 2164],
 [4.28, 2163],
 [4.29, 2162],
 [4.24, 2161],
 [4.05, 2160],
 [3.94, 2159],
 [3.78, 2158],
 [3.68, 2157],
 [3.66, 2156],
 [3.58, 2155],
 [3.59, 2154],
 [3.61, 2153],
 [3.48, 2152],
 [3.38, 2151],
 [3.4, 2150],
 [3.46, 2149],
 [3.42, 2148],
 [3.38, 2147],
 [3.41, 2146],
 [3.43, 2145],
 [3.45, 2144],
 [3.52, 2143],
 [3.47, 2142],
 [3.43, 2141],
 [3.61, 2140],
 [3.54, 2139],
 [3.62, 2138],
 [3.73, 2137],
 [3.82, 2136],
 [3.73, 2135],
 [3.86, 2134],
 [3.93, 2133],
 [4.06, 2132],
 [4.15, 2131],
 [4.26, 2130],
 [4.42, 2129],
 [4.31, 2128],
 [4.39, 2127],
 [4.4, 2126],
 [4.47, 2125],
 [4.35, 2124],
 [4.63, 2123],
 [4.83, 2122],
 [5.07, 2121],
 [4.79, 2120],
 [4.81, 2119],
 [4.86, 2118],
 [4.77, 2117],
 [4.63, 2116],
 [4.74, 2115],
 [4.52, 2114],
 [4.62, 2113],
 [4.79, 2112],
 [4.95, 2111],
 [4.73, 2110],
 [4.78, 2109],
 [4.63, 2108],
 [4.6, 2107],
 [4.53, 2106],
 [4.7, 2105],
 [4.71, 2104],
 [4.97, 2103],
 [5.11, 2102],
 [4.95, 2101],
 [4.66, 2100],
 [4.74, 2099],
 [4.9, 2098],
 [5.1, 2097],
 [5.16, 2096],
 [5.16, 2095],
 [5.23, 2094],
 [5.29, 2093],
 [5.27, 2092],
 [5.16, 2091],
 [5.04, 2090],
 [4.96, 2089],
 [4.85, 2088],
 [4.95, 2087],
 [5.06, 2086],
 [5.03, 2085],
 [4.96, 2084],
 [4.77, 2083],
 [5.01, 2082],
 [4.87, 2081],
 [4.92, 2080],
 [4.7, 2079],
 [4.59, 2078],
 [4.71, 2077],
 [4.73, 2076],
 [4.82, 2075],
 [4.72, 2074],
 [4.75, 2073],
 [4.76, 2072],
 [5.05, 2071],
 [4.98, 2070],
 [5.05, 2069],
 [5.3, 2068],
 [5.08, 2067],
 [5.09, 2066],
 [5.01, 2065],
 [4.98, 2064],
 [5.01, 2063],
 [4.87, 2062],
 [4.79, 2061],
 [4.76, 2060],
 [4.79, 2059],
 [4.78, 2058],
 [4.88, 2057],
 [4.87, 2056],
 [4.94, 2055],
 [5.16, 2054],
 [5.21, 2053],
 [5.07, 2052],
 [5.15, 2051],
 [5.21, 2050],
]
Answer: 4.2 N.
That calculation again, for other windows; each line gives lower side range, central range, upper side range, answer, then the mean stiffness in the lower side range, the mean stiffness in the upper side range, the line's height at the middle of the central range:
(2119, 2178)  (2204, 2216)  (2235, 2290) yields -2.2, 4.14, 4.8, 4.5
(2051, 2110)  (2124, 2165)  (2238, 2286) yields 8.9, 4.92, 4.84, 4.89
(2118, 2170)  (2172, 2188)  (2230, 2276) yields -3.3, 4.01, 4.97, 4.32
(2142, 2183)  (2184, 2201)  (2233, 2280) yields -3.8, 4.25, 4.93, 4.47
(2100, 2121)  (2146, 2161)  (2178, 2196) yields 4.3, 4.76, 5.29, 5.06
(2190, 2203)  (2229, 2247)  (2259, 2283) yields 0.5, 5.57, 4.83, 5.16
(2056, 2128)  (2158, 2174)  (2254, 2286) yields 1.3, 4.85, 4.79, 4.83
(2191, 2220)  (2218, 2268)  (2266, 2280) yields 1.5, 5.46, 4.92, 5.16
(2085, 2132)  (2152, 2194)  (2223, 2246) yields 1.5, 4.78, 5.02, 4.9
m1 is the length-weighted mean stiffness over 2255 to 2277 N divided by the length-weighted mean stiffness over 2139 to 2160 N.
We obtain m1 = 1.40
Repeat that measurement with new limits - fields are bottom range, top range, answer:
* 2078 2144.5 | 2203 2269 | 1.11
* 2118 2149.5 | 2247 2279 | 1.23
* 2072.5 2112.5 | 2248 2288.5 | 0.97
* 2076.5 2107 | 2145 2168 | 0.78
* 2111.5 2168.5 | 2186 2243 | 1.30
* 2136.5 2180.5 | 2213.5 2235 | 1.25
